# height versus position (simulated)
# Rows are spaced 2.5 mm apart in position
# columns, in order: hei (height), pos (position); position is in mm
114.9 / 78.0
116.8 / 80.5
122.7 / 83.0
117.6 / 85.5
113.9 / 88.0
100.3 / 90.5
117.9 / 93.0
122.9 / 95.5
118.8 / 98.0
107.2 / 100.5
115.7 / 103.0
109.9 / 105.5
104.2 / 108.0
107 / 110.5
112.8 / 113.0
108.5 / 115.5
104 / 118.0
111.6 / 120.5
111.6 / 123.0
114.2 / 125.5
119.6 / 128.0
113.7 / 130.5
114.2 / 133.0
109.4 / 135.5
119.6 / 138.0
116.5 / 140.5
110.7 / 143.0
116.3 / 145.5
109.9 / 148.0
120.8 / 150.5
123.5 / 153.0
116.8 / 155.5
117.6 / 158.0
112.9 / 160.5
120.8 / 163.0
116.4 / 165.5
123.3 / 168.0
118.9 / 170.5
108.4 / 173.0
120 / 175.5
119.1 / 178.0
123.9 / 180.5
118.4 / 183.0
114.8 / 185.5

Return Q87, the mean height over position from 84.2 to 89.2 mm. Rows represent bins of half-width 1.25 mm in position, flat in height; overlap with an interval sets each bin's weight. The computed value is 116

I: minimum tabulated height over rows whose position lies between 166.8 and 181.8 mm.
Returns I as 108.4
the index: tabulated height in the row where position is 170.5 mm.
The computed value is 118.9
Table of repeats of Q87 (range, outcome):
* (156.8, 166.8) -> 117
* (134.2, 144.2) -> 114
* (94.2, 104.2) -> 116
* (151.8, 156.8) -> 120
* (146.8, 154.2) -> 118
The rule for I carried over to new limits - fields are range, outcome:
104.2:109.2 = 104.2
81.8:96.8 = 100.3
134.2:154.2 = 109.4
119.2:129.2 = 111.6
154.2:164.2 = 112.9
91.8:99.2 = 117.9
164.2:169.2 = 116.4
